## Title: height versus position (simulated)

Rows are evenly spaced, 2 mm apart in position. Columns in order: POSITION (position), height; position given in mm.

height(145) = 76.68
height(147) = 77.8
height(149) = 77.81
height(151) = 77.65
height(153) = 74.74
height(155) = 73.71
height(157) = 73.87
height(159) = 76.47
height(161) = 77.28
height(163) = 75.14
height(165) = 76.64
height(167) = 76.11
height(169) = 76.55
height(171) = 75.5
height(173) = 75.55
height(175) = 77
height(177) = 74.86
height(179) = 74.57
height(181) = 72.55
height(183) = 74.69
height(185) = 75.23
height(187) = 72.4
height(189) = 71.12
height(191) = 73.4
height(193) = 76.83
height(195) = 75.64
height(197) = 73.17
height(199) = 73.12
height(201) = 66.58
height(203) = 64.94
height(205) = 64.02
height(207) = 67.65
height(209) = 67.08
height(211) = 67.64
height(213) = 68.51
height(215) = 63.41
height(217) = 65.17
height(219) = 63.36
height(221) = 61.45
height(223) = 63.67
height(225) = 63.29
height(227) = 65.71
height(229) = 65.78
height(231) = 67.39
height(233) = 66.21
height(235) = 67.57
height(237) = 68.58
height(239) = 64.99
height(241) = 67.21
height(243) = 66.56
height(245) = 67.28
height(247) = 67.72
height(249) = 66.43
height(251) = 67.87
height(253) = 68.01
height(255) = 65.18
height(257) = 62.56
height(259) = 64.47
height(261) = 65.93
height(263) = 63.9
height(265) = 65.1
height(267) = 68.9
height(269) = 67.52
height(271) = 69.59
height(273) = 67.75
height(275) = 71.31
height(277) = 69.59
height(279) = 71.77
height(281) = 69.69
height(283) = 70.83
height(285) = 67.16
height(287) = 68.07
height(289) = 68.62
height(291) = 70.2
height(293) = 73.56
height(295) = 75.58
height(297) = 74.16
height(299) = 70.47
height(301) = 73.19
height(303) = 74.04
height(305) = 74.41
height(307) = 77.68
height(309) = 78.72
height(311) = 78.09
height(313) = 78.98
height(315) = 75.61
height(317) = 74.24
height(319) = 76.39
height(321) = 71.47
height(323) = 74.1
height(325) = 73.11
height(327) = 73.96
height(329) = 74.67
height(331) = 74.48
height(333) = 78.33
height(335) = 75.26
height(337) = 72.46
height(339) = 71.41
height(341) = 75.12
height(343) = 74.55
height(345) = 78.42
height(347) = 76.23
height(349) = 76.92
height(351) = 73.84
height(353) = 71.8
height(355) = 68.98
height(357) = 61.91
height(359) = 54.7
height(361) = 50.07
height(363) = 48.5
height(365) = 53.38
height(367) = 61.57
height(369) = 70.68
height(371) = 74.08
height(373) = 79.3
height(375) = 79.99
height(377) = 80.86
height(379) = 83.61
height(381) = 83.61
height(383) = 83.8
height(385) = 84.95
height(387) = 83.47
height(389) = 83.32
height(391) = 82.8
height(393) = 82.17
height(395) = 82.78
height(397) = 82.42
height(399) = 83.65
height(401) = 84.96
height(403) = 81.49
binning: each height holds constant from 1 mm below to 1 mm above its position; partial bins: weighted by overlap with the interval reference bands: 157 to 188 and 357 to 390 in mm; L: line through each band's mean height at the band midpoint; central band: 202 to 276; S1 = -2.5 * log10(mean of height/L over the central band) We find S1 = 0.12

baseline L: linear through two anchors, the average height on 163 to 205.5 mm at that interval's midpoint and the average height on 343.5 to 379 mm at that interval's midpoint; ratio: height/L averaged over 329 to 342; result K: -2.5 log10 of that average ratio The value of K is -0.08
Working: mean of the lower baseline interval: 73.5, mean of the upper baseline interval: 68.8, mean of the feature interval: 74.5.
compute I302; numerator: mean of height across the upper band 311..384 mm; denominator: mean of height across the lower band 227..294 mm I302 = 1.1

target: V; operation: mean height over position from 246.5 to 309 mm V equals 69.6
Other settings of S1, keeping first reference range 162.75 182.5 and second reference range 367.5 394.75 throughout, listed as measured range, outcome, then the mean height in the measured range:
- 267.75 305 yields 0.109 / 70.8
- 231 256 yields 0.154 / 67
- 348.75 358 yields 0.142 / 70.2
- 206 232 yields 0.172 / 65.4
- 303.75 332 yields 0.052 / 75.4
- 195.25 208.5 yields 0.113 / 68.6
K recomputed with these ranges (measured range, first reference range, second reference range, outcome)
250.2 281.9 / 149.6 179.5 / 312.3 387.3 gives 0.10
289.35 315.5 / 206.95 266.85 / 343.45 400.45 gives -0.07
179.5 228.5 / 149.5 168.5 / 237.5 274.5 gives 0.04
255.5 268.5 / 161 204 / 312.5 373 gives 0.11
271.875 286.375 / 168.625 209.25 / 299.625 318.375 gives 0.08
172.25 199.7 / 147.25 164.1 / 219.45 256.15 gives -0.03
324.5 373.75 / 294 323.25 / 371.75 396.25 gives 0.14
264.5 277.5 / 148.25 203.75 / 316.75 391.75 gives 0.08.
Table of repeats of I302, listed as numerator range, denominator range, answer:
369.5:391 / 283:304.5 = 1.14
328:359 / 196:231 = 1.10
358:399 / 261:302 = 1.07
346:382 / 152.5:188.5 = 0.92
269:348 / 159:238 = 1.04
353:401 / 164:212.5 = 1.02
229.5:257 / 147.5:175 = 0.88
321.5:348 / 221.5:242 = 1.13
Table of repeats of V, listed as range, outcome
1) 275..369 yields 71.2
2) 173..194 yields 74.3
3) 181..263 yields 67.7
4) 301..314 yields 76.7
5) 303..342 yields 75.2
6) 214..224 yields 63.4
